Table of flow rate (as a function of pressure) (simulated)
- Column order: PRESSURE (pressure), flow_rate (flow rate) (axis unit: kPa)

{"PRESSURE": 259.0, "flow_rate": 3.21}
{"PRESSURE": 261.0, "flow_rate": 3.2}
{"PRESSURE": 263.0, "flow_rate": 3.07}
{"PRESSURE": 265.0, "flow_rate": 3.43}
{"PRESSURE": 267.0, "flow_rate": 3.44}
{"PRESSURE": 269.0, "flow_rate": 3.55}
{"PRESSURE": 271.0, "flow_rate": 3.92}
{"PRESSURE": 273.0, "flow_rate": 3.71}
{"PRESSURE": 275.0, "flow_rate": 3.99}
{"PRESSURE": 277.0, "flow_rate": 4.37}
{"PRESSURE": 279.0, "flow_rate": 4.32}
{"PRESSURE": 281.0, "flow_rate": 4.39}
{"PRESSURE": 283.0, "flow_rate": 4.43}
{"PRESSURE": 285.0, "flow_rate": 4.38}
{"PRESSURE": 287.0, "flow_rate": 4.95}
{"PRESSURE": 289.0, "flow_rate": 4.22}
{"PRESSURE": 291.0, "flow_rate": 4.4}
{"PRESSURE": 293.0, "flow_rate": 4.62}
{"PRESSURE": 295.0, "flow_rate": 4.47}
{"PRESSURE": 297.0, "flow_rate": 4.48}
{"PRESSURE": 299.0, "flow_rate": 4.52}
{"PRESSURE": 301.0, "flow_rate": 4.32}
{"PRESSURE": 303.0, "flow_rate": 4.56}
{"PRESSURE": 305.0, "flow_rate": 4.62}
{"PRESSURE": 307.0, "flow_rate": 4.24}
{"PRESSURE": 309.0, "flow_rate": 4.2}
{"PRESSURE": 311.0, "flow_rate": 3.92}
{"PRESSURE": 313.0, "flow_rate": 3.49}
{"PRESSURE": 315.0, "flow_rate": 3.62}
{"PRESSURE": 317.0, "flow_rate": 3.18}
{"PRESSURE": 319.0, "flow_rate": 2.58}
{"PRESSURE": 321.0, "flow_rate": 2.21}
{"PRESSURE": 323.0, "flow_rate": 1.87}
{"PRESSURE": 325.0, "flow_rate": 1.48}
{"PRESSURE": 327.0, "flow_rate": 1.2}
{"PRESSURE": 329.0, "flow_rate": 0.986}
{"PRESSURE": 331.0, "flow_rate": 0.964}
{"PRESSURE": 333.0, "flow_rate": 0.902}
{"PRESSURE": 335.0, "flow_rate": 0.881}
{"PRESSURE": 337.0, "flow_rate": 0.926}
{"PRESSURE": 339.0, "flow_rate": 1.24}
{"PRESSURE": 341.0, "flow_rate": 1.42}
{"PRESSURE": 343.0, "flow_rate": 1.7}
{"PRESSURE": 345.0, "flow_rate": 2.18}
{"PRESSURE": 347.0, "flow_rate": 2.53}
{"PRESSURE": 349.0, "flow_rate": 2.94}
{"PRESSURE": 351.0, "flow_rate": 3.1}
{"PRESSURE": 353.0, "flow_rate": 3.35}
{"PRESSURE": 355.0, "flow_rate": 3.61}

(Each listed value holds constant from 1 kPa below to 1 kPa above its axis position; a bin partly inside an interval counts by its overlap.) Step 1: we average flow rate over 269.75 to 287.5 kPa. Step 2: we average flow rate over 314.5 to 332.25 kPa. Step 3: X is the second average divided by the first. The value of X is 0.5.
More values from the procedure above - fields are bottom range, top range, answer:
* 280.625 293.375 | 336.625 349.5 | 0.41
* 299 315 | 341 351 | 0.56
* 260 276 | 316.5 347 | 0.45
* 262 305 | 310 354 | 0.51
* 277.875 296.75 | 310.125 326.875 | 0.61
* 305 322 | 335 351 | 0.53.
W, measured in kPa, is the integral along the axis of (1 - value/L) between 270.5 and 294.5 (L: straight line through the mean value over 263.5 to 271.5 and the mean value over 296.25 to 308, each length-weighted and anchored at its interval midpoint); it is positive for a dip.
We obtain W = -2.36 kPa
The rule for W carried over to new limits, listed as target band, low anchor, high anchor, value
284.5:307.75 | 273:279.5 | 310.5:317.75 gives -4.0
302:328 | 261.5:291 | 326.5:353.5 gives -4.6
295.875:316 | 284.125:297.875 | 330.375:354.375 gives -2.4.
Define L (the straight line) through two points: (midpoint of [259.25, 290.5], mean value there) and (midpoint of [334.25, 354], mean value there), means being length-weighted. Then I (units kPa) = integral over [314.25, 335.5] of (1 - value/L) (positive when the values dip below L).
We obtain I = 6.7 kPa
